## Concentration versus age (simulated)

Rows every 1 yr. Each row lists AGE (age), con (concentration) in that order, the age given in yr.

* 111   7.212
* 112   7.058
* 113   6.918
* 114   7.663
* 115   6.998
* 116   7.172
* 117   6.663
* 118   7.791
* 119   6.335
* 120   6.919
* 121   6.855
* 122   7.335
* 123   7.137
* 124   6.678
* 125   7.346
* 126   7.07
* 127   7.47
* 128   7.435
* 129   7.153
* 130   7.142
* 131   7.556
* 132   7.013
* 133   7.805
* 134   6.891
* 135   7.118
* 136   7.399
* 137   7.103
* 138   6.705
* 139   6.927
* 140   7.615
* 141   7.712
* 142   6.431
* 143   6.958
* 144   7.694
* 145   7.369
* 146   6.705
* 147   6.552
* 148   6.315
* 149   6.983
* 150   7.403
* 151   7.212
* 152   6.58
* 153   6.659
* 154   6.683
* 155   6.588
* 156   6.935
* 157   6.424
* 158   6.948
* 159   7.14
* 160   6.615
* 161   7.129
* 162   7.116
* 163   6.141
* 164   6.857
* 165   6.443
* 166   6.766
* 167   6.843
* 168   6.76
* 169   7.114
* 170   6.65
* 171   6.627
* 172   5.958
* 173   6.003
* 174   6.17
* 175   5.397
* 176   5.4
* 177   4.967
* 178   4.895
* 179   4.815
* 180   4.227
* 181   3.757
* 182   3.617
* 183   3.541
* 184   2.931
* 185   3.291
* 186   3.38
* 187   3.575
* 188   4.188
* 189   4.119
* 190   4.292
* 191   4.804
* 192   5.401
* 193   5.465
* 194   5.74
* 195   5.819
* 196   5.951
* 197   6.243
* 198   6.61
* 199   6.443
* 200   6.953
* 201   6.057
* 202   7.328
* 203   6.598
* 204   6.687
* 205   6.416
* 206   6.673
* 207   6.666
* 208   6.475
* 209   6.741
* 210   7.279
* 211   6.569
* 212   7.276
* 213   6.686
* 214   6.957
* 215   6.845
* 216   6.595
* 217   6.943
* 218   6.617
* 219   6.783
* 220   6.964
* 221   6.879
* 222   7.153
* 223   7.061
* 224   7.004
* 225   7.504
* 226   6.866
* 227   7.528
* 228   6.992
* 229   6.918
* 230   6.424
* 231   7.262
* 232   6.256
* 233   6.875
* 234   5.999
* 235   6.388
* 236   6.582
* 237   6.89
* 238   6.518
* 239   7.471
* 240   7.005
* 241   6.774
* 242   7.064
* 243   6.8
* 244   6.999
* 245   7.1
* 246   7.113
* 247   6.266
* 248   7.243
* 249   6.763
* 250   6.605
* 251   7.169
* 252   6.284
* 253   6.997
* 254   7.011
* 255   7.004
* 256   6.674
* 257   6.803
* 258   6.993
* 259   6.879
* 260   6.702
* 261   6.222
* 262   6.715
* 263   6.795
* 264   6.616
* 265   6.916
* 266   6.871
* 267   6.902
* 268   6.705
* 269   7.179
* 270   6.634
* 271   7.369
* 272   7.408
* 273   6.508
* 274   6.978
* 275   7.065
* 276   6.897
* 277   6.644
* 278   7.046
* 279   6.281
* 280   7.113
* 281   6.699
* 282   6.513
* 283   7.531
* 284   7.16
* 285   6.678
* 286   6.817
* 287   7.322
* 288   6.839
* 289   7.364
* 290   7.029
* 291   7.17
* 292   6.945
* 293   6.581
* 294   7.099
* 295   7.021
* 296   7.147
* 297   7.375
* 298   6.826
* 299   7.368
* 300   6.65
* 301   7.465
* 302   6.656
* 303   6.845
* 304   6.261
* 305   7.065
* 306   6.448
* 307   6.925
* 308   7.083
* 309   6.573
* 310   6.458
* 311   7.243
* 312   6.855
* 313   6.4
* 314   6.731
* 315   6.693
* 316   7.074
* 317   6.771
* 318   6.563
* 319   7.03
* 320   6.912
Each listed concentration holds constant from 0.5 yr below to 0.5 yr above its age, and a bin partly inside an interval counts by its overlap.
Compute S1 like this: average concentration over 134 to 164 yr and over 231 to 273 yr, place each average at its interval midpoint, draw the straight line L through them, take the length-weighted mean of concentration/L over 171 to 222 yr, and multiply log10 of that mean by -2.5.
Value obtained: 0.196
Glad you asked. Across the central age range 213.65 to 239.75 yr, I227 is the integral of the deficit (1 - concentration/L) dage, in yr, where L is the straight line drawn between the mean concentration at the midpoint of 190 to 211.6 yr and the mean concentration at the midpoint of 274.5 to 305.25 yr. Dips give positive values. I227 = -1.5 yr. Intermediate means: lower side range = 6.29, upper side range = 6.95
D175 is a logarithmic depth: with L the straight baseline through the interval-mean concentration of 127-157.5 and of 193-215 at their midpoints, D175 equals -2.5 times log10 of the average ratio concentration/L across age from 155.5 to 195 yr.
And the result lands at 0.23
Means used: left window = 7.04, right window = 6.56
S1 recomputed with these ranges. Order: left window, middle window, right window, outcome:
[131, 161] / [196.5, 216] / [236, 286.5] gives 0.03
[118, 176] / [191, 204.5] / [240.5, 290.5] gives 0.11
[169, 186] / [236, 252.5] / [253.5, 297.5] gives -0.10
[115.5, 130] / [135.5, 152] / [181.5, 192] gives -0.17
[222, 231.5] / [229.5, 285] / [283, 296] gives 0.03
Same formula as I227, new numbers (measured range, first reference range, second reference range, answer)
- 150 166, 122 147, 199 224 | 0.6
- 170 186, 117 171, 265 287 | 5.0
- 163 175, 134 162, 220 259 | 0.8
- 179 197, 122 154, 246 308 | 6.7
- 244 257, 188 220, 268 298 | -0.3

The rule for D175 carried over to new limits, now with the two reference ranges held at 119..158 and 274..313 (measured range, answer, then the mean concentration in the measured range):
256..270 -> 0.03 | 6.78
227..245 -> 0.02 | 6.81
